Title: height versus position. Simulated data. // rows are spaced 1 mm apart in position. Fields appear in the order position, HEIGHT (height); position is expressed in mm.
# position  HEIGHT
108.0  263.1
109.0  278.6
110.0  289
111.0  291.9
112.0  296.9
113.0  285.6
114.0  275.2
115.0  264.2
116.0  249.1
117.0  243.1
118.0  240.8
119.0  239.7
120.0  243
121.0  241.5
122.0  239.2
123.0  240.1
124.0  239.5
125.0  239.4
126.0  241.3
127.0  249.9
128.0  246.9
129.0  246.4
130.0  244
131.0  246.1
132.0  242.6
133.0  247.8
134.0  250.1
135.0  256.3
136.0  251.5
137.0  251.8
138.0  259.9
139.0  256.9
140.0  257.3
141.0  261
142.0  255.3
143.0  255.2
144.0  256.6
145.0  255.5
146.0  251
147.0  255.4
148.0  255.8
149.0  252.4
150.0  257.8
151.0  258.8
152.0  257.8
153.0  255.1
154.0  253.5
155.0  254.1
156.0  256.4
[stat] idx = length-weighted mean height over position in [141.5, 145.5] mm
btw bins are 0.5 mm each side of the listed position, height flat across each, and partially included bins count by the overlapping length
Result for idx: 256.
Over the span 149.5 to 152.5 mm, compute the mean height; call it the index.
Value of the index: 258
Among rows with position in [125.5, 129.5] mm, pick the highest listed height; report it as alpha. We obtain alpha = 249.9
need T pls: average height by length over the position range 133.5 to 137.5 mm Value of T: 252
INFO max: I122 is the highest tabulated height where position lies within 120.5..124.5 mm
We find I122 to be 241.5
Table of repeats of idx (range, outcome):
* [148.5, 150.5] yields 255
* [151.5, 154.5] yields 255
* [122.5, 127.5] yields 242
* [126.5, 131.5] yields 247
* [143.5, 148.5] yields 255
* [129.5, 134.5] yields 246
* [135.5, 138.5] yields 254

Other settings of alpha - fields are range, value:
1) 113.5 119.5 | 275.2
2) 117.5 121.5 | 243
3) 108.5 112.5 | 296.9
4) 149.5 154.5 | 258.8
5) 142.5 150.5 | 257.8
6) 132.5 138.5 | 259.9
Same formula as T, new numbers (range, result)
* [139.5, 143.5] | 257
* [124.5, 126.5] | 240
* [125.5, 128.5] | 246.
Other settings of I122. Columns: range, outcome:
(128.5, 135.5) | 256.3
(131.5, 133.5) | 247.8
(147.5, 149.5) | 255.8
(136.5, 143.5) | 261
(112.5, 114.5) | 285.6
